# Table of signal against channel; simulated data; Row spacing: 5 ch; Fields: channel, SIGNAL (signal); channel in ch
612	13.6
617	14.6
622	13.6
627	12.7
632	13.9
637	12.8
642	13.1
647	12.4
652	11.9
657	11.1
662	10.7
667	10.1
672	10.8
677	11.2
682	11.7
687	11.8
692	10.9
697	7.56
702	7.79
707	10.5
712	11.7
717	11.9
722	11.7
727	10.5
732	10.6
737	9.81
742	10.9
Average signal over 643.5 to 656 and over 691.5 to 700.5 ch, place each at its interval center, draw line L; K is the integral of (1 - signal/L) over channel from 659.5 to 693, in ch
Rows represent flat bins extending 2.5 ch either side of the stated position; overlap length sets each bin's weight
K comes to -3.2 ch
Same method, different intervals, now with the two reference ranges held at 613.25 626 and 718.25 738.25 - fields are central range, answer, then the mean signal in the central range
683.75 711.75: 4.2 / 9.92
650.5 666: 2.1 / 11.1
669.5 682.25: 1.2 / 11.2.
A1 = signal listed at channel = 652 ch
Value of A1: 11.9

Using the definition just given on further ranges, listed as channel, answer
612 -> 13.6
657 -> 11.1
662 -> 10.7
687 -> 11.8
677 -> 11.2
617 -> 14.6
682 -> 11.7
